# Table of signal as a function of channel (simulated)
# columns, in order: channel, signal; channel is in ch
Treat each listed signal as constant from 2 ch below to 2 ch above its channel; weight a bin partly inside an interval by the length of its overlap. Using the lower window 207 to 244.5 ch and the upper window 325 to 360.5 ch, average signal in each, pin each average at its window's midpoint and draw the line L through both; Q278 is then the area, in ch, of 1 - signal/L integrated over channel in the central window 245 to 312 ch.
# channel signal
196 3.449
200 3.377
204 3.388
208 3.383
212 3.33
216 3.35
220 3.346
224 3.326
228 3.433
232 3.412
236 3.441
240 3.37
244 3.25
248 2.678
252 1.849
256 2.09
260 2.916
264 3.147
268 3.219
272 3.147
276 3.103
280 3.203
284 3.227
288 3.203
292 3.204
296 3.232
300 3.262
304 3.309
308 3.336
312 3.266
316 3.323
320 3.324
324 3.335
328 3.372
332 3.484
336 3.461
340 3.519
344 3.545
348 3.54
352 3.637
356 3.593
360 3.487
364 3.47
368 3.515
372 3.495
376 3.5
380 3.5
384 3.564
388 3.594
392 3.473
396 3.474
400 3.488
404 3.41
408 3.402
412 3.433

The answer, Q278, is 8.1 ch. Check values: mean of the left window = 3.37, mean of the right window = 3.51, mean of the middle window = 3.02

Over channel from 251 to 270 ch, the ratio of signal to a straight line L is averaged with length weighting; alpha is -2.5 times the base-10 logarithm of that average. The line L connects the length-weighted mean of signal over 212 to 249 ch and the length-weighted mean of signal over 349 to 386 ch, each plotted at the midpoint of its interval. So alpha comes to 0.242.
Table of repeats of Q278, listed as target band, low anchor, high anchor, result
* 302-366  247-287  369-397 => -3.8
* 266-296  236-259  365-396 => -2.7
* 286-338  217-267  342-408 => -0.5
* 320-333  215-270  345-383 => 0.0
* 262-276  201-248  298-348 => 0.8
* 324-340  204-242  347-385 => 0.3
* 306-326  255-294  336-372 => 0.0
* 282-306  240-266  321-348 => -1.2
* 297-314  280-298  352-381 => -0.1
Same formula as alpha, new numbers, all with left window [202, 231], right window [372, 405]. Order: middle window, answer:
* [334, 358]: -0.025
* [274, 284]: 0.082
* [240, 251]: 0.156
